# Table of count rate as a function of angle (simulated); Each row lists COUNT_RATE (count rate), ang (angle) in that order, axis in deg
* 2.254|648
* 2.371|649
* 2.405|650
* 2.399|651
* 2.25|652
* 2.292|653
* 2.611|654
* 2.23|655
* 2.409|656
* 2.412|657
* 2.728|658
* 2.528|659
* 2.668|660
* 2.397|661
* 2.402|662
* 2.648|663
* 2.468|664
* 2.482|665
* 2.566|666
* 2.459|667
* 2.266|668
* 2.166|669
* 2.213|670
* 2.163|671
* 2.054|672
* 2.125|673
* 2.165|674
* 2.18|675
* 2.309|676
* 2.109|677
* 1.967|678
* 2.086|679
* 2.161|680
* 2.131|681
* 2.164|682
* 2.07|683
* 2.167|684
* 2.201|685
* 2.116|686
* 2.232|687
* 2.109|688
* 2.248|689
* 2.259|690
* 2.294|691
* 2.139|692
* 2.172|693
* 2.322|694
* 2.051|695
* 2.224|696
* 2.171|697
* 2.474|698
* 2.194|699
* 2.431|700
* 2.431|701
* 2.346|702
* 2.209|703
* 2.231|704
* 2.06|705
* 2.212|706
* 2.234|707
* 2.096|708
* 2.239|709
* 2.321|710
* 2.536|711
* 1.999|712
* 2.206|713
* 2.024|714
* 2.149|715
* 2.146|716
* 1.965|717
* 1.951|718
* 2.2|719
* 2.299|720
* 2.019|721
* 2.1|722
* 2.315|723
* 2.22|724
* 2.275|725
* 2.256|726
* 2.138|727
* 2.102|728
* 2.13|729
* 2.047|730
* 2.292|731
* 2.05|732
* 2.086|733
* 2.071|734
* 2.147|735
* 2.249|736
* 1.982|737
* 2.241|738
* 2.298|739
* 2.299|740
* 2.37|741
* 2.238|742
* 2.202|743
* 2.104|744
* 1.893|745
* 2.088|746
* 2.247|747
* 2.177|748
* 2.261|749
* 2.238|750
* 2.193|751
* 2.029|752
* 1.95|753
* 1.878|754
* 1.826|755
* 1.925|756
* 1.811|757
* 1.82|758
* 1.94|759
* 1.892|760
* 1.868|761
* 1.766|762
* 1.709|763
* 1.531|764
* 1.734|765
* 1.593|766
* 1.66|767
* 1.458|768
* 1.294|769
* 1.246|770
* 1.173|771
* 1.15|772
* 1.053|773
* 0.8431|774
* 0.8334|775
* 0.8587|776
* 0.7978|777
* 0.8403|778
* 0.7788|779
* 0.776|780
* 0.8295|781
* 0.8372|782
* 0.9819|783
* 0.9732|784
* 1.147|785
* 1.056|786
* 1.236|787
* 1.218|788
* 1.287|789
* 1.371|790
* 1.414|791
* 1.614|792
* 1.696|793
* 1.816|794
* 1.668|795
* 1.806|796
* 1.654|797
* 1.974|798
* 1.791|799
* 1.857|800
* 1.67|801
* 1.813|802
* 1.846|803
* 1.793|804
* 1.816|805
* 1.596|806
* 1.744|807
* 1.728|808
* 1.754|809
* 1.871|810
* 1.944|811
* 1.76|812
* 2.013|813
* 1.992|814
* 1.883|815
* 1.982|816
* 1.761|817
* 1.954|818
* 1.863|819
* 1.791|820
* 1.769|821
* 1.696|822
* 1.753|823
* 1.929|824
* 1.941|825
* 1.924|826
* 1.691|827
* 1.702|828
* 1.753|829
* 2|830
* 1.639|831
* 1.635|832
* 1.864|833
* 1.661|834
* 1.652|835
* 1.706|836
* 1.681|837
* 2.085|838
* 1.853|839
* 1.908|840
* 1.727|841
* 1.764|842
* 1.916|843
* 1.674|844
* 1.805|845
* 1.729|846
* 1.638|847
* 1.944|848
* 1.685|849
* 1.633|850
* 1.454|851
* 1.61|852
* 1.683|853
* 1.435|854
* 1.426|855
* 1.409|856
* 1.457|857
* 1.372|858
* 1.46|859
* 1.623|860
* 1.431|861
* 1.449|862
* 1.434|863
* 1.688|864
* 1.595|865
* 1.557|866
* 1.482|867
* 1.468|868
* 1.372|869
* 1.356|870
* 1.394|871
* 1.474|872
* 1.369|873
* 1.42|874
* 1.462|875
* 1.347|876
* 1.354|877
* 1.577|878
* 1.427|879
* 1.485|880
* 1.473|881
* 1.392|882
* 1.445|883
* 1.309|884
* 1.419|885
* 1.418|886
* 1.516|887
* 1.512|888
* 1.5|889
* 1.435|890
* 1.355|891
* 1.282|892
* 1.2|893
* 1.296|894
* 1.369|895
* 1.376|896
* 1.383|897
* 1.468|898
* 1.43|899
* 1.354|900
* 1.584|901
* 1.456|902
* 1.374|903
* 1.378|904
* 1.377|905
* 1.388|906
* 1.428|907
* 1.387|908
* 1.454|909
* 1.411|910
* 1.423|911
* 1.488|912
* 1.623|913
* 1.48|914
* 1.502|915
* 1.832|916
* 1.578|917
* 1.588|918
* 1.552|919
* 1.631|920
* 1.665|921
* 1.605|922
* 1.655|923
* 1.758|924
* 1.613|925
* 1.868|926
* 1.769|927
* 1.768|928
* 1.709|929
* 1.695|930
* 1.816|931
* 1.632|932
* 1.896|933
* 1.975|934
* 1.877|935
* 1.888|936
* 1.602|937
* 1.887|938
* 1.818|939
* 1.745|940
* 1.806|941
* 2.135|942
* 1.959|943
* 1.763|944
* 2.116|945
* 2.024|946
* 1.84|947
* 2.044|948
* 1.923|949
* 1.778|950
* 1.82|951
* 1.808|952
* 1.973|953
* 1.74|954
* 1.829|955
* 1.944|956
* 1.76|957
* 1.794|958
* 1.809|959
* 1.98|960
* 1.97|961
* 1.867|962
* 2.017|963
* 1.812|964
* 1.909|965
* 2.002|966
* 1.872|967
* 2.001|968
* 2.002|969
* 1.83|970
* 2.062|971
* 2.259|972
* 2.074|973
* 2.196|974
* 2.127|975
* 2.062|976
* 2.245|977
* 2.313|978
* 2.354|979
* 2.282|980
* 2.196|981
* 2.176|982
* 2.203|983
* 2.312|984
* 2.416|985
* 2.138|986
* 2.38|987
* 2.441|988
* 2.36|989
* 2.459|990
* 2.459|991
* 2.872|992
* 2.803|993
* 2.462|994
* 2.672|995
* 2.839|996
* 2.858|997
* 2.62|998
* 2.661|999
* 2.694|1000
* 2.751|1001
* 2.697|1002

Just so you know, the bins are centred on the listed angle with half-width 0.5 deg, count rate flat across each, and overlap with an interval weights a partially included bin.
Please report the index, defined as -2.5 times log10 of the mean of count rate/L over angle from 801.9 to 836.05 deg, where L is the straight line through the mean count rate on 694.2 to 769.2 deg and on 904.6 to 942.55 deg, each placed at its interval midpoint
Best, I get 0.05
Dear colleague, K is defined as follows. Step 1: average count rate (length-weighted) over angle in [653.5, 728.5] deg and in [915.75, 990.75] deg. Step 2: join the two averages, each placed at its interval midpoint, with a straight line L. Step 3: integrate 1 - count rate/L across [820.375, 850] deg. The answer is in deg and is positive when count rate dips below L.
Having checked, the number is 4.25 deg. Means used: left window 2.25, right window 1.94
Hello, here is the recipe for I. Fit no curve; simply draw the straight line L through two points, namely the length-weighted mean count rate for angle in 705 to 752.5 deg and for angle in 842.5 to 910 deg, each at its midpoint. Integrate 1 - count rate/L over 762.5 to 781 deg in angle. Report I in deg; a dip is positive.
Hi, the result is 7.5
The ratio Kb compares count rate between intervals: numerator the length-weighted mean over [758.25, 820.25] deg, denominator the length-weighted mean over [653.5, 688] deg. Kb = 0.7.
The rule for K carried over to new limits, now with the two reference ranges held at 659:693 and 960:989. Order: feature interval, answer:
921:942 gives 3.6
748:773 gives 5.3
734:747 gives 0.3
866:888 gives 7.5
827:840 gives 2.5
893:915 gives 7.5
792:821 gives 5.1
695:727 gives 0.4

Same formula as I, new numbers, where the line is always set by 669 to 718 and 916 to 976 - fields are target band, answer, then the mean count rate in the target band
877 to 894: 4.57 deg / 1.42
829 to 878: 9.36 deg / 1.6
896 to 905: 2.32 deg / 1.42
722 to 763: 0.59 deg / 2.09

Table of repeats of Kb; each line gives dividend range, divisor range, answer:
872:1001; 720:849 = 1.04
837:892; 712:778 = 0.81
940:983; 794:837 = 1.10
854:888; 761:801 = 1.09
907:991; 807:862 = 1.09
